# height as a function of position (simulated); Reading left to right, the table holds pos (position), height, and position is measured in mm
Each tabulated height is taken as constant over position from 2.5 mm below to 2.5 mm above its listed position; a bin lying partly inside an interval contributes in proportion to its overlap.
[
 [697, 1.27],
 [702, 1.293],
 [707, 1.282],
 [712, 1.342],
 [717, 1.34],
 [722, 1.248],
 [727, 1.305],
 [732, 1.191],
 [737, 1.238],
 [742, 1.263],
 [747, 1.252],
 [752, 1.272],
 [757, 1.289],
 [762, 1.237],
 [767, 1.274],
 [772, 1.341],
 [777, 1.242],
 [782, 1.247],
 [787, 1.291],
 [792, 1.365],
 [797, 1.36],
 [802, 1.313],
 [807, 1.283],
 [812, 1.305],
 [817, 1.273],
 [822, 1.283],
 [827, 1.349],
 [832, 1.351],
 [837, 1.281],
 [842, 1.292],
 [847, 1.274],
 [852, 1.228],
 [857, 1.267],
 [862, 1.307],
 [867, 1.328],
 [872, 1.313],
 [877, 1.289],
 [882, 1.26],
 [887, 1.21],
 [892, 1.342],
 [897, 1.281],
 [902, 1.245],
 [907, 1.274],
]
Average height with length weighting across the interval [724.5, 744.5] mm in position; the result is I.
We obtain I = 1.25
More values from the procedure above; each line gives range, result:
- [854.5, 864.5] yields 1.29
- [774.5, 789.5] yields 1.26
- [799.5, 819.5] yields 1.29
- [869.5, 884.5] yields 1.29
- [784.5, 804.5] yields 1.33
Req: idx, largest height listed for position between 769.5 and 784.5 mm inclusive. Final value 1.341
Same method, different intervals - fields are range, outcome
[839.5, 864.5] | 1.307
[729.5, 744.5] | 1.263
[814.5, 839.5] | 1.351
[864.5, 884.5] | 1.328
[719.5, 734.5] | 1.305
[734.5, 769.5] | 1.289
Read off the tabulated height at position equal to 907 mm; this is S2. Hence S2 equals 1.274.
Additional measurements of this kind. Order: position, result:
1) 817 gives 1.273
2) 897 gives 1.281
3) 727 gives 1.305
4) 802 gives 1.313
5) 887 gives 1.21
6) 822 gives 1.283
